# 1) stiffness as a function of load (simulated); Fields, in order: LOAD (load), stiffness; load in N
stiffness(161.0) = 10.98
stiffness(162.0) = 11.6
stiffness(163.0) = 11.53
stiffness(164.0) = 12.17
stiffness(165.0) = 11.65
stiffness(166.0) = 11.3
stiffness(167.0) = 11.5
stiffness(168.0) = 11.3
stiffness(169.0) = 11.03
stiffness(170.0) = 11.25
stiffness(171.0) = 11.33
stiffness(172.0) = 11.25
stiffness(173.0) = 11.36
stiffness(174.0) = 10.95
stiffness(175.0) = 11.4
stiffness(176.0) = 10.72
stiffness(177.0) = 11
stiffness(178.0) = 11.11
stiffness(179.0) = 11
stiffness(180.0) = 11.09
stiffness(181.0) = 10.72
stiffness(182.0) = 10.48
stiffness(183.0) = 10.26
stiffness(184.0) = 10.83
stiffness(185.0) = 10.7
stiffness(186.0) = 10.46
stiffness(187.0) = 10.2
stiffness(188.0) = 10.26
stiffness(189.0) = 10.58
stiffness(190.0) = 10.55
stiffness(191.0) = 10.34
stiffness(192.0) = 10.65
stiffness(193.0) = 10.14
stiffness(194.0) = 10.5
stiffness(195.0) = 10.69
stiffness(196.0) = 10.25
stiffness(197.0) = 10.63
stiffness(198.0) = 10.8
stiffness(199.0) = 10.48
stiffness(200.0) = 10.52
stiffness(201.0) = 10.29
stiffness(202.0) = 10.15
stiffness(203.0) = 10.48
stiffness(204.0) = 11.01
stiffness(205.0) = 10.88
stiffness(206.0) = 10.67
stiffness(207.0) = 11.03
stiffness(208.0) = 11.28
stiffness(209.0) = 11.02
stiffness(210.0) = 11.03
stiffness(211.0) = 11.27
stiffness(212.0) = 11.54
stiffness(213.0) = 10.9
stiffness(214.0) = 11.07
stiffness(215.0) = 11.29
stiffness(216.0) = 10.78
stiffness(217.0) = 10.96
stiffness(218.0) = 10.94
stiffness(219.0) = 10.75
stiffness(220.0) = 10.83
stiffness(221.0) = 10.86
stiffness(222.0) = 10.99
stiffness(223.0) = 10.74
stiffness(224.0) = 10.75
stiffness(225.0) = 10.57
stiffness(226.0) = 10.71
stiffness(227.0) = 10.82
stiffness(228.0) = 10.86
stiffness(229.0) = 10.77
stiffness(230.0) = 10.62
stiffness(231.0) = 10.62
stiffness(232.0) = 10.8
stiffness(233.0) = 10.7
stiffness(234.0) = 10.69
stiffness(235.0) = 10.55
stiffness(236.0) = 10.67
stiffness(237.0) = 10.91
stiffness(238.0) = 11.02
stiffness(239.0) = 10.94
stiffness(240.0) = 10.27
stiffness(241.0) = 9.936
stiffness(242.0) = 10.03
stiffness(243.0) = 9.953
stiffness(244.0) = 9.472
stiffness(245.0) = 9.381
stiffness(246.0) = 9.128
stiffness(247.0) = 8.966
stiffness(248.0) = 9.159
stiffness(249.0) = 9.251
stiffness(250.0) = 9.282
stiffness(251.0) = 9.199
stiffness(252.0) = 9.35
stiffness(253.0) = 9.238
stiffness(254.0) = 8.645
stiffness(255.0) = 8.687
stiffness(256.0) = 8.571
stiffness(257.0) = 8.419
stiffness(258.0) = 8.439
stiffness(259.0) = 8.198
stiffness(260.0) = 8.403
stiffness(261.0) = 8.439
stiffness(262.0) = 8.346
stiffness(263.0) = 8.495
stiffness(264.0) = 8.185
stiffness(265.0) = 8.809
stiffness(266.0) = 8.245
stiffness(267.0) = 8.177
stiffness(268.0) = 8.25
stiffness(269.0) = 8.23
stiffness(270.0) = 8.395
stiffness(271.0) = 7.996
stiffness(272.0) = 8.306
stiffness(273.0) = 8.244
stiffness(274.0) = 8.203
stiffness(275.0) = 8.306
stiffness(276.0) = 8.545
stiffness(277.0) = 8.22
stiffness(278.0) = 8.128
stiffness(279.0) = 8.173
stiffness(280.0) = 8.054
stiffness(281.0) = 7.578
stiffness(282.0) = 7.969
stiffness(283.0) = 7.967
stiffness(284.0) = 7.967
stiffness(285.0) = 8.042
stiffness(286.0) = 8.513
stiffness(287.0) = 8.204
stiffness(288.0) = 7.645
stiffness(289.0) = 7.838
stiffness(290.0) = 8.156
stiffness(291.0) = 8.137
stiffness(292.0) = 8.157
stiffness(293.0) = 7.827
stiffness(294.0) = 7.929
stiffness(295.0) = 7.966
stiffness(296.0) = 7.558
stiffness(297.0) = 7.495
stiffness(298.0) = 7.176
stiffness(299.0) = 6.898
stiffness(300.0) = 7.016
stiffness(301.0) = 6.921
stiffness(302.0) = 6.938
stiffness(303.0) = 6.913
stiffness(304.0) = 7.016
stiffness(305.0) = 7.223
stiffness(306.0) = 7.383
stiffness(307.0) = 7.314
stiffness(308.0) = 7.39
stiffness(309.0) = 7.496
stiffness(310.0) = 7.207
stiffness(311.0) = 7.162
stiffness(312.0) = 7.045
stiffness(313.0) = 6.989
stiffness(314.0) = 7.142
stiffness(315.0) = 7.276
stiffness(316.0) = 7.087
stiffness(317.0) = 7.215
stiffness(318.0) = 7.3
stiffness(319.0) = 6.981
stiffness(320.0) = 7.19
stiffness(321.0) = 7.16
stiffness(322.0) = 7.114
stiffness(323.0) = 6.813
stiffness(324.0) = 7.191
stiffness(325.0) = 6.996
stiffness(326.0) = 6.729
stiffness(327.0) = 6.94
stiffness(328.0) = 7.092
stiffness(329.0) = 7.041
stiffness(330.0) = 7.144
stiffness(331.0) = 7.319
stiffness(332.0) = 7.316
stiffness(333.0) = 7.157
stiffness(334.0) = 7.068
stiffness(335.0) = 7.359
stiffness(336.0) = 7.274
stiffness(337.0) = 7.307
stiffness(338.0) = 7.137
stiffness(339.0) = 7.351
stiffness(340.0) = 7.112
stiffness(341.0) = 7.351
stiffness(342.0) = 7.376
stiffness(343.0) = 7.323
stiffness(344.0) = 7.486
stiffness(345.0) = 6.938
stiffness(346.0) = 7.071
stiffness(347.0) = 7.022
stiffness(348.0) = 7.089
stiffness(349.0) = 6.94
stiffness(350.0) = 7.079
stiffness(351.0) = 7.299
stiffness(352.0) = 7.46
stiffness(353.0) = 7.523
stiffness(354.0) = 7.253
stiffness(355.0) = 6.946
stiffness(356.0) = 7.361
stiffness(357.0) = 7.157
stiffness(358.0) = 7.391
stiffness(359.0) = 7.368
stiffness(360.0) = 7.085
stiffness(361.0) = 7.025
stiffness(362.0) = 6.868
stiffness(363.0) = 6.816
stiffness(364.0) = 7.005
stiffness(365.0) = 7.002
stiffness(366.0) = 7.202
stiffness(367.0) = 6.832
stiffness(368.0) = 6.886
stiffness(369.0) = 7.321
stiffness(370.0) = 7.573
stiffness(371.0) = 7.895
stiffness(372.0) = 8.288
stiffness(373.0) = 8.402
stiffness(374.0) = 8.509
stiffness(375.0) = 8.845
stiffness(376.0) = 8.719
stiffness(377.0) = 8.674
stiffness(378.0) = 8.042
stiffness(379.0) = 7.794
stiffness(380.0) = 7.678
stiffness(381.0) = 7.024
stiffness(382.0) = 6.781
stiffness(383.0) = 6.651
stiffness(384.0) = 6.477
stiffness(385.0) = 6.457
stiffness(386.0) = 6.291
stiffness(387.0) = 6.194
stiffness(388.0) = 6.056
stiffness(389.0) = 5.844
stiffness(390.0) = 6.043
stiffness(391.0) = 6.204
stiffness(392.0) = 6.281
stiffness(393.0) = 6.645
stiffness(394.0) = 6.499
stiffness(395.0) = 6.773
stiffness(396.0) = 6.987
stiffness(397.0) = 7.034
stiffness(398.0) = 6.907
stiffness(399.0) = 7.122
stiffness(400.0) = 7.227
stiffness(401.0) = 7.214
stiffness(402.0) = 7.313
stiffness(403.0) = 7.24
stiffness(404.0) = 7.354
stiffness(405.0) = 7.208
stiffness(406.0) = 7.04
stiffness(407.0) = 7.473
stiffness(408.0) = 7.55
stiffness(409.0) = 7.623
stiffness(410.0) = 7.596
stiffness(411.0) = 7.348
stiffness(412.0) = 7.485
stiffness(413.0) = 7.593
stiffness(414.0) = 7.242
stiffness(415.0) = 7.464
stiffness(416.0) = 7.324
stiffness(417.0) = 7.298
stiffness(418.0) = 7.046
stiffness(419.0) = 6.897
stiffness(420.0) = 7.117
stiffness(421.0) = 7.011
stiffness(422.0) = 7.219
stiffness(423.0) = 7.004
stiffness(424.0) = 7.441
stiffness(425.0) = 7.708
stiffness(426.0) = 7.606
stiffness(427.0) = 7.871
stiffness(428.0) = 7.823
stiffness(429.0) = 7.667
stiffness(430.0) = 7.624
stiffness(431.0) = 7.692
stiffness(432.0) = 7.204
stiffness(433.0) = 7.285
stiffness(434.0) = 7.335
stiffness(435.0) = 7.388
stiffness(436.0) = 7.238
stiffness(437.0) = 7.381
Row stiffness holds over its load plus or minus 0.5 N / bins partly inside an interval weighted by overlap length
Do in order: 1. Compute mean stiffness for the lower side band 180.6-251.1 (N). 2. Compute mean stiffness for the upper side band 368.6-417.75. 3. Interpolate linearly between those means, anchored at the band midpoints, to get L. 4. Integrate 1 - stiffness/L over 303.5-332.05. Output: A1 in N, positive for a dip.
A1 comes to 4.9 N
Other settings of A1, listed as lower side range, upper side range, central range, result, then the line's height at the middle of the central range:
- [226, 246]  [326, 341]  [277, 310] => 3.3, 8.52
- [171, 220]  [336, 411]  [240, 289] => 4.3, 9.39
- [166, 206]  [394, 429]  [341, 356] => 1.9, 8.26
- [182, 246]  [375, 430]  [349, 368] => 2.0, 7.98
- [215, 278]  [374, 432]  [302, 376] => 8.1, 8.17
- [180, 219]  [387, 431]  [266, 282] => 2.1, 9.44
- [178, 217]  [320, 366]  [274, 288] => 0.9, 8.67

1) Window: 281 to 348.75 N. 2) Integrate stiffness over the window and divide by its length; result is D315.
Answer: 7.34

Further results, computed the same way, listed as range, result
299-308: 7.1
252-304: 8.06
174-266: 10.2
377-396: 6.71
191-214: 10.7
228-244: 10.5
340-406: 7.16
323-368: 7.15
